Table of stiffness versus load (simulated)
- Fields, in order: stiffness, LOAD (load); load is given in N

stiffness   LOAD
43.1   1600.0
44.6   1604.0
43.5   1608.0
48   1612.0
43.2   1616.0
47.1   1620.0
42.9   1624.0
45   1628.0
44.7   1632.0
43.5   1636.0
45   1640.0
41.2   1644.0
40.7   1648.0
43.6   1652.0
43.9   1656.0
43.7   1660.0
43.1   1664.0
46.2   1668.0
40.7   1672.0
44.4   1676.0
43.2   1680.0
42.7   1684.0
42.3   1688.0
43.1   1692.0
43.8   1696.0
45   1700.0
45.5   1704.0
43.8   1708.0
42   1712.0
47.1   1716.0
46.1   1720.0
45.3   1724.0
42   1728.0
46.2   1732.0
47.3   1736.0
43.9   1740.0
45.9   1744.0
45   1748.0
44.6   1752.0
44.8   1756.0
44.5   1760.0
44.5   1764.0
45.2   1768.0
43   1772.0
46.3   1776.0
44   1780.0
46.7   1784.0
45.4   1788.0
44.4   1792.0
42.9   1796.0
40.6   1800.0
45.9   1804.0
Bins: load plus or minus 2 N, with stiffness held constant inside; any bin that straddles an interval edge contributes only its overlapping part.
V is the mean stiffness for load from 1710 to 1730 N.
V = 44.5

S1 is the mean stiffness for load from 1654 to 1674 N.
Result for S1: 43.5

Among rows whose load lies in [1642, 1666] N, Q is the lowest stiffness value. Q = 40.7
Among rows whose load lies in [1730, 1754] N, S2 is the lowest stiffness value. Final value 43.9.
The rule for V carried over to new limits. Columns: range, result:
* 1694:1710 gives 44.5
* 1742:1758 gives 45.1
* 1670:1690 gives 42.7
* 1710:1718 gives 44.5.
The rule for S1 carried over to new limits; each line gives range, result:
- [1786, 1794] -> 44.9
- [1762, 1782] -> 44.6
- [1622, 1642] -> 44.2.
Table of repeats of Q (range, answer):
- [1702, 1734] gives 42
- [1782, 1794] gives 44.4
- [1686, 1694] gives 42.3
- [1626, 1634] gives 44.7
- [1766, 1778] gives 43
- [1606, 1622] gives 43.2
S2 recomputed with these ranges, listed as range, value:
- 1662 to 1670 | 43.1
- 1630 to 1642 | 43.5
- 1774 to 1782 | 44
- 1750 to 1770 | 44.5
